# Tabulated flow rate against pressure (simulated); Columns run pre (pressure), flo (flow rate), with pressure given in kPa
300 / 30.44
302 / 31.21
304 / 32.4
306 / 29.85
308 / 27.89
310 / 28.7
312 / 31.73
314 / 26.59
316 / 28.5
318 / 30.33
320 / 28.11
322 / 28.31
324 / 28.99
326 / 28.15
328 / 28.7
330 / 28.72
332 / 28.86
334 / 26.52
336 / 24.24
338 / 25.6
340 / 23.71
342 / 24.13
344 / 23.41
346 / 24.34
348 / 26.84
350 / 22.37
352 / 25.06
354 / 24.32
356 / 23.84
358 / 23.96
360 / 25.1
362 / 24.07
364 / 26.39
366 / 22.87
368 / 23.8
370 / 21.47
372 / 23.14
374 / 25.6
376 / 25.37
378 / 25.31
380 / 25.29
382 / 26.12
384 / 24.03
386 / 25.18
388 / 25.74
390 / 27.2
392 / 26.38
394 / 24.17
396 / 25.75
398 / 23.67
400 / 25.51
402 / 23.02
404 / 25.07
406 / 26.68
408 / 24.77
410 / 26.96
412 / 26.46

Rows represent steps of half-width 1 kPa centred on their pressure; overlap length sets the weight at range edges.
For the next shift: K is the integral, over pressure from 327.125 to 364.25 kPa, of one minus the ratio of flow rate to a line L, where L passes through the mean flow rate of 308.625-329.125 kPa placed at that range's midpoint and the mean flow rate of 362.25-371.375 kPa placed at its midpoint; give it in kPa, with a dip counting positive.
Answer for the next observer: 1.0 kPa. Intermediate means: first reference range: 28.8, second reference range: 23.6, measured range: 25.2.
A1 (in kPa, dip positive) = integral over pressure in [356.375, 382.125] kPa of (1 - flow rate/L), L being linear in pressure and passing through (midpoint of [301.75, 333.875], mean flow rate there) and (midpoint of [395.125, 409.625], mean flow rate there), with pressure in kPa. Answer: 2.1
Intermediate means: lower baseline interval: 29.1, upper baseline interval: 25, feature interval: 24.4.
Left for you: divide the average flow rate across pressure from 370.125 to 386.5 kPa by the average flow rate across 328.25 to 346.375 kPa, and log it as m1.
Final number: 0.97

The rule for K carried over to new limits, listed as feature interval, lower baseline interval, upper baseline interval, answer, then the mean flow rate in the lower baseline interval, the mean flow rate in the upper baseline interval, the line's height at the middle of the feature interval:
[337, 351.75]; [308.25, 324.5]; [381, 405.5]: 1.68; 28.9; 25.2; 27.5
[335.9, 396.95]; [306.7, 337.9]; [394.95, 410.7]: 4.22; 28.2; 25.1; 26.5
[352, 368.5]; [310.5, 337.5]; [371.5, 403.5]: 1.31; 28.2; 25.1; 26.5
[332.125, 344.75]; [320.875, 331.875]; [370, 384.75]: 1.27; 28.6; 24.8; 27.7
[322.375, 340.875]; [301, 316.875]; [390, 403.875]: 0.85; 29.6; 24.9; 28.4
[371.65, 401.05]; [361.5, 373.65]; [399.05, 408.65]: -1.07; 23.7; 25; 24.4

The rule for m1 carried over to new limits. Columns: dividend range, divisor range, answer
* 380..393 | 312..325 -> 0.90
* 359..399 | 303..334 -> 0.86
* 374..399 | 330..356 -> 1.01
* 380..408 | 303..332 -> 0.87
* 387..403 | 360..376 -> 1.05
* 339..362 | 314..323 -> 0.85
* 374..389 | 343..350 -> 1.03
